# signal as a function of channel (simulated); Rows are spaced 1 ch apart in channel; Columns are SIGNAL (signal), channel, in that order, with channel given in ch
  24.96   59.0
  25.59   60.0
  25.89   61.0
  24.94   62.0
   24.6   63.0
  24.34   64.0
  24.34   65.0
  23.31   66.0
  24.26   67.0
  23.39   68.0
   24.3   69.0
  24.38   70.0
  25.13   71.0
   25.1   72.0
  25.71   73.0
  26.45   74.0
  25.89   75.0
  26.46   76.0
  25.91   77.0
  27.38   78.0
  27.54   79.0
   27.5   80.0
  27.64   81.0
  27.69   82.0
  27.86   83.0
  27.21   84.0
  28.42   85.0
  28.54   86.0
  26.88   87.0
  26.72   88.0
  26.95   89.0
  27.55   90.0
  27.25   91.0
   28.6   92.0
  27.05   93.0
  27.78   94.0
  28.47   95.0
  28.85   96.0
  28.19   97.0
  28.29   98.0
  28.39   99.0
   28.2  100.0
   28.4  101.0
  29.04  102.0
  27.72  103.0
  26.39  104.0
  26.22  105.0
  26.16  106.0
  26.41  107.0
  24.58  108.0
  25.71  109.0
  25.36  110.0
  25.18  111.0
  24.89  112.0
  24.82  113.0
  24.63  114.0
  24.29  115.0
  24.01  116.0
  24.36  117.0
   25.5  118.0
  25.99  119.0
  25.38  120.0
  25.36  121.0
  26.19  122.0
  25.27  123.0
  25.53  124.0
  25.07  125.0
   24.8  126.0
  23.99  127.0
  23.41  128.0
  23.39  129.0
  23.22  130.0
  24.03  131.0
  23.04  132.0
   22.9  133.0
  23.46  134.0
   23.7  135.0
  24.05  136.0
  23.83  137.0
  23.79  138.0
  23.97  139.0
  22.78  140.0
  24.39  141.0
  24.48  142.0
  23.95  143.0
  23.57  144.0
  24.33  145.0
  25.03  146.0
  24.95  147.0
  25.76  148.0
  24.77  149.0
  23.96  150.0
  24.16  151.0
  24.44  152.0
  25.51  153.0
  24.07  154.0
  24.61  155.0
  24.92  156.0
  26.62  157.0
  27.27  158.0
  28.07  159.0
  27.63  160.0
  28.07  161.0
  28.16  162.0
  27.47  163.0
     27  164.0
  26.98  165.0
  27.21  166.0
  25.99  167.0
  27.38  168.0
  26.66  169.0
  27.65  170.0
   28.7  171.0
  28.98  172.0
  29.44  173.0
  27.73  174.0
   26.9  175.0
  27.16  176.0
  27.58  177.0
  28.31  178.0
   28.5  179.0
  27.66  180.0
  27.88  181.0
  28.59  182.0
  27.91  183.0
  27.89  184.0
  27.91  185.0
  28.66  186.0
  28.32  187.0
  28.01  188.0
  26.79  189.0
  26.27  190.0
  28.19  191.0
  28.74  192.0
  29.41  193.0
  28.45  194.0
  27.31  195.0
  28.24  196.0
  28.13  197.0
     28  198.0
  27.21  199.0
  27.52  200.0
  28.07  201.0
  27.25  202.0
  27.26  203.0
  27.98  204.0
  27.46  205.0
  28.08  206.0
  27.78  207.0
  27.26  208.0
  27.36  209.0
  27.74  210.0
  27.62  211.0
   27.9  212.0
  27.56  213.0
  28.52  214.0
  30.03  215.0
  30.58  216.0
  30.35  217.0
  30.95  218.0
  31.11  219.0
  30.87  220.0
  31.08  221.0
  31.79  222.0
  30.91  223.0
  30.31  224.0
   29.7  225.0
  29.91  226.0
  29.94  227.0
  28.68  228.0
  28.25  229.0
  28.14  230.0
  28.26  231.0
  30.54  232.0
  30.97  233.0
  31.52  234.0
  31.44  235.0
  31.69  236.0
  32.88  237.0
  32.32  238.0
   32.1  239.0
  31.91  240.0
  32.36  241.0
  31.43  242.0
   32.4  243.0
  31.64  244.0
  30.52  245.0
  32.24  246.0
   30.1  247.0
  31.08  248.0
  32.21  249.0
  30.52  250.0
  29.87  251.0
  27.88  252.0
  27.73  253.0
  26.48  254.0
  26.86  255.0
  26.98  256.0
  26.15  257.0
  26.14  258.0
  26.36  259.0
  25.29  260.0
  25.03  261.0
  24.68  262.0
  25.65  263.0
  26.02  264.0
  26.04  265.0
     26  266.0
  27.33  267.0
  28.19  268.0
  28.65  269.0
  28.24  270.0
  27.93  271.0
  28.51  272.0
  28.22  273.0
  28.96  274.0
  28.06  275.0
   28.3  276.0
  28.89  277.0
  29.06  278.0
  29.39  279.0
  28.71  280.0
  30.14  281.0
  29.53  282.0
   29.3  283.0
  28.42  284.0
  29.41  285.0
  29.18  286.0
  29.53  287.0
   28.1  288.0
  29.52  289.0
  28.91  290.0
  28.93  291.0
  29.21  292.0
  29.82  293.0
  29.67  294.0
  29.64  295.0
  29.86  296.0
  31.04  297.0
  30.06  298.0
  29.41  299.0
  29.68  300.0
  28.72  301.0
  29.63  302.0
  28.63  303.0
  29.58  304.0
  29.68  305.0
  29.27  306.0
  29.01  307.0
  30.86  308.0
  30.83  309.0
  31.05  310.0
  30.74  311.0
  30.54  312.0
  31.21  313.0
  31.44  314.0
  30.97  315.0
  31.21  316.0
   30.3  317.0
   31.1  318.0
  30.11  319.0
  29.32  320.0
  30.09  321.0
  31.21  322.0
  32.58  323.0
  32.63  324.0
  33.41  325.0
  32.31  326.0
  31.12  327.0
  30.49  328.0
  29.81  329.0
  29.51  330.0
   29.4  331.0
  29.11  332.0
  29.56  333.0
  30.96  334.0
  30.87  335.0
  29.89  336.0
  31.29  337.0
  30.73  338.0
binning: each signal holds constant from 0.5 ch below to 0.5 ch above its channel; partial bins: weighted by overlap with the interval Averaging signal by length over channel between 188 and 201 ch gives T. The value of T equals 27.9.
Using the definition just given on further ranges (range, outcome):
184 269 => 28.9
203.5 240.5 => 29.8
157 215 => 27.8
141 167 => 25.7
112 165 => 24.9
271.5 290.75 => 29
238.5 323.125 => 29.3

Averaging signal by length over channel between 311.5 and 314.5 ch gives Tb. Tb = 31.1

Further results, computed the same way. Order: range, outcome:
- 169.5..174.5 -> 28.5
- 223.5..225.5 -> 30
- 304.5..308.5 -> 29.7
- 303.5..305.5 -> 29.6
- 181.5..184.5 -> 28.1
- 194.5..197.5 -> 27.9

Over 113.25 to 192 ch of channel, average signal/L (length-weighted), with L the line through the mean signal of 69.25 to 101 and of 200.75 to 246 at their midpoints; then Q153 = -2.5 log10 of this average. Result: 0.11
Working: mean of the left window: 27.2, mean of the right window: 29.9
